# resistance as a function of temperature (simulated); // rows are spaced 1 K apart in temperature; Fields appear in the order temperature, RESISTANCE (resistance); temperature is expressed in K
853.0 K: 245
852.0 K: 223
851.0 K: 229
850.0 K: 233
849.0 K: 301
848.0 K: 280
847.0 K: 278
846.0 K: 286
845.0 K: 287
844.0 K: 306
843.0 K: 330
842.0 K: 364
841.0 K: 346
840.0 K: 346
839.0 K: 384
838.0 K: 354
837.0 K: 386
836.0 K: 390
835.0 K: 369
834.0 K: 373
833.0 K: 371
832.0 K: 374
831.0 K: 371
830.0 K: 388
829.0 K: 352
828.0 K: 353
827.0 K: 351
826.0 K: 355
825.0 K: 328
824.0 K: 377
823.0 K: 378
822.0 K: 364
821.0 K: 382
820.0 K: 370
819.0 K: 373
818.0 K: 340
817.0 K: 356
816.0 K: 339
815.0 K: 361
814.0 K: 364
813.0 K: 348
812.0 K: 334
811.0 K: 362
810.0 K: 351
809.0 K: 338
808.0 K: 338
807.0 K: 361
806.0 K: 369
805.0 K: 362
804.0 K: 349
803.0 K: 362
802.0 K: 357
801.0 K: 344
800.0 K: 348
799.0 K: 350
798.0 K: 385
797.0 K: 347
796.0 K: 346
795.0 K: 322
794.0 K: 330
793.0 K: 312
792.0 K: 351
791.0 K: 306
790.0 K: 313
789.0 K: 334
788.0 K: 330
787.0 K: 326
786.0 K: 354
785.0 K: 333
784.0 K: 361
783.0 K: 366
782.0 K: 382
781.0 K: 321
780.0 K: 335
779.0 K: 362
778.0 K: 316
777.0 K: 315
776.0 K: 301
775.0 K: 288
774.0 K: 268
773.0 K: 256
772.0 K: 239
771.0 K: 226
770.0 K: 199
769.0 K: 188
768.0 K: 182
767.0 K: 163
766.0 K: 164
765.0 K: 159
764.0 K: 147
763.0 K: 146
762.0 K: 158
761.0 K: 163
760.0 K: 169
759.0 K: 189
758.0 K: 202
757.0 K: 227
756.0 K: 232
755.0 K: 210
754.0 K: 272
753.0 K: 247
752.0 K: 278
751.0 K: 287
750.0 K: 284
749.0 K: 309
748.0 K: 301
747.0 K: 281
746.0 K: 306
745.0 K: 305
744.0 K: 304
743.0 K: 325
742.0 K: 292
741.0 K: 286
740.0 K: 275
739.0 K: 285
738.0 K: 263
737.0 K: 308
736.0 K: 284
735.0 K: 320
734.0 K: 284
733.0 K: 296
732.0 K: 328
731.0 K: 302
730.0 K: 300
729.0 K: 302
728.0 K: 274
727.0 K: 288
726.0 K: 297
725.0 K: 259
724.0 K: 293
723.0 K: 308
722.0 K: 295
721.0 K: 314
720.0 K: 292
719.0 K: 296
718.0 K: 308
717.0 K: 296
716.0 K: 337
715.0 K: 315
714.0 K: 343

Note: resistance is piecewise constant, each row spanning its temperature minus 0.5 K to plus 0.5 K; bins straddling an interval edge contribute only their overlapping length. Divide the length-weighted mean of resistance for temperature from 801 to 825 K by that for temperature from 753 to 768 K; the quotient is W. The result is 1.90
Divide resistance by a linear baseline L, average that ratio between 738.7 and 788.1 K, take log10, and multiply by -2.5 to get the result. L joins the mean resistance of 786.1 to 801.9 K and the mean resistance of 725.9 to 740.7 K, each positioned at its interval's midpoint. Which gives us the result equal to 0.195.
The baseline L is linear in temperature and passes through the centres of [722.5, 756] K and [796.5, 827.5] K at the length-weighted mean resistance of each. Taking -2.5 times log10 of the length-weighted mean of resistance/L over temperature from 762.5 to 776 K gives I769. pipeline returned 0.47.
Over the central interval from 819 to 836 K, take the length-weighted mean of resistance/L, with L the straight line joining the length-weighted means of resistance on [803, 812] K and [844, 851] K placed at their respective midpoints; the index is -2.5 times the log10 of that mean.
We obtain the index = -0.17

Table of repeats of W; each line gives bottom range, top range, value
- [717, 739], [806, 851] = 1.17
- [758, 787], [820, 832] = 1.44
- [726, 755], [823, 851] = 1.17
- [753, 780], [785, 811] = 1.54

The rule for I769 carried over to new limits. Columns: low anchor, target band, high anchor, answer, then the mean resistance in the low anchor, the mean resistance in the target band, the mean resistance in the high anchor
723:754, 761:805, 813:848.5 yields 0.10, 292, 293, 352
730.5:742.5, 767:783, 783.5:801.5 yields 0.17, 294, 278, 338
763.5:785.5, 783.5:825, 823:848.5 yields -0.14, 267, 349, 349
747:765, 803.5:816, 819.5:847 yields -0.12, 224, 353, 355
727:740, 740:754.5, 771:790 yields 0.04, 294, 291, 319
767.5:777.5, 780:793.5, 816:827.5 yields -0.21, 246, 338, 360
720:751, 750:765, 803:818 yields 0.43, 295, 210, 352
